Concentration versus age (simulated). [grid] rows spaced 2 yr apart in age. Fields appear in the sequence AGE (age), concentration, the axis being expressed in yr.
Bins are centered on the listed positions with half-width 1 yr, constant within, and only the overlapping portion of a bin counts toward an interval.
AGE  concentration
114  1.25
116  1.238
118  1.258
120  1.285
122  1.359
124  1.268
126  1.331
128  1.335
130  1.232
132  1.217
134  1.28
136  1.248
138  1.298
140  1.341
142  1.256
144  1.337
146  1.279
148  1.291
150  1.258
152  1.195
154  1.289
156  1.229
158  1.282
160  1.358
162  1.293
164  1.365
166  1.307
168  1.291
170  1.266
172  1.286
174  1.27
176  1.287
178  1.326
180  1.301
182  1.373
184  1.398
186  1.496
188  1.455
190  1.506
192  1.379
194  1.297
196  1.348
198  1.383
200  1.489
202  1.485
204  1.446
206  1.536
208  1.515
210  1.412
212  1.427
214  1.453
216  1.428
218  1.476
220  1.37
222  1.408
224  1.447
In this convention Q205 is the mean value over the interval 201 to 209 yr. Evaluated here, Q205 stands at 1.5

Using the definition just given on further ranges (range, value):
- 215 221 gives 1.42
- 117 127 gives 1.3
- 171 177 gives 1.28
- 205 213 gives 1.47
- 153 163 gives 1.29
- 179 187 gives 1.39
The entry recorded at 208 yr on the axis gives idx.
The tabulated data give 1.515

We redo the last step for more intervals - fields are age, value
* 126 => 1.331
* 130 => 1.232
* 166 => 1.307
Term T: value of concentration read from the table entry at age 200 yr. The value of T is 1.489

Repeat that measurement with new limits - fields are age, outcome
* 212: 1.427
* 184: 1.398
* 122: 1.359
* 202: 1.485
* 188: 1.455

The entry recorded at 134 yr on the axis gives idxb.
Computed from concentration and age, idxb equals 1.28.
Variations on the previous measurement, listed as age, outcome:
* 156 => 1.229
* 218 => 1.476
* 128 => 1.335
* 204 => 1.446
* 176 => 1.287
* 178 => 1.326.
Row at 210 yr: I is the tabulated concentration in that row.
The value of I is 1.412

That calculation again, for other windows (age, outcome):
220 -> 1.37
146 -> 1.279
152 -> 1.195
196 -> 1.348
